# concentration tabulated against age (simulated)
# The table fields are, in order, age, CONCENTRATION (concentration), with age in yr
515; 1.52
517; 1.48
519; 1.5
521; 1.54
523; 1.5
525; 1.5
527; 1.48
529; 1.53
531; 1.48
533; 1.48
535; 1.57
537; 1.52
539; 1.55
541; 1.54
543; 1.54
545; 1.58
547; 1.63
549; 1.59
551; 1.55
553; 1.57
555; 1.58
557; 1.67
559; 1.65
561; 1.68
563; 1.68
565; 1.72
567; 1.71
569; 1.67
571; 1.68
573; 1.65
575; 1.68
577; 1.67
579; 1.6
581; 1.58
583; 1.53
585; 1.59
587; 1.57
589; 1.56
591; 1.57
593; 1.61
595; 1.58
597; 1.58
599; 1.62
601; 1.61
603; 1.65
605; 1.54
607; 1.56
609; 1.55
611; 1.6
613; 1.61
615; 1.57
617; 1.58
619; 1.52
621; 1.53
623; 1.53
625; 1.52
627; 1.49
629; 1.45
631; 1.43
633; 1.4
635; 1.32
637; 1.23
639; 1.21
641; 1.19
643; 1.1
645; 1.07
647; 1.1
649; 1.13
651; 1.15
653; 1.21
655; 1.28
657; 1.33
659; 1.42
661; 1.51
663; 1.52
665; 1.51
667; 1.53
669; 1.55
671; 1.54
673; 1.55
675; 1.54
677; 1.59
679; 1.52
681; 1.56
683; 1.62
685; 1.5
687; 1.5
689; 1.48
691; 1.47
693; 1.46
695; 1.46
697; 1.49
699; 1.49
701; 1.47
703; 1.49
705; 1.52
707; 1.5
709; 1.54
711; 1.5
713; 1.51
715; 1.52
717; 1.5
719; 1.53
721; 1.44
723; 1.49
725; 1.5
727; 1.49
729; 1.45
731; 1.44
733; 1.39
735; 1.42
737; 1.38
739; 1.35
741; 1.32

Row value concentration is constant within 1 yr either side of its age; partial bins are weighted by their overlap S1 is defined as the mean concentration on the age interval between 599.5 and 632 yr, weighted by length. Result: 1.55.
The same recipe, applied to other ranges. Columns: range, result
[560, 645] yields 1.54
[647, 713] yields 1.46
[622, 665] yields 1.32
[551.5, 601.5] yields 1.62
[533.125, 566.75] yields 1.6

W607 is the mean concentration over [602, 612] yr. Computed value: 1.58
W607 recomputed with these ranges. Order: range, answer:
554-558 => 1.62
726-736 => 1.44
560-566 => 1.69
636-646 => 1.16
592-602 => 1.6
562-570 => 1.69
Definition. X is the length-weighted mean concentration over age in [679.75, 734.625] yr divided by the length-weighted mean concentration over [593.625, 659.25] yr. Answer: 1.1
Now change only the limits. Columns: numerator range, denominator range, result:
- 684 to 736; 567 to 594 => 0.92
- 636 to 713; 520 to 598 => 0.89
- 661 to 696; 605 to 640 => 1.03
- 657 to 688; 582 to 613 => 0.96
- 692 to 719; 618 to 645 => 1.10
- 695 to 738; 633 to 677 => 1.10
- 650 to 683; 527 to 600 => 0.92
